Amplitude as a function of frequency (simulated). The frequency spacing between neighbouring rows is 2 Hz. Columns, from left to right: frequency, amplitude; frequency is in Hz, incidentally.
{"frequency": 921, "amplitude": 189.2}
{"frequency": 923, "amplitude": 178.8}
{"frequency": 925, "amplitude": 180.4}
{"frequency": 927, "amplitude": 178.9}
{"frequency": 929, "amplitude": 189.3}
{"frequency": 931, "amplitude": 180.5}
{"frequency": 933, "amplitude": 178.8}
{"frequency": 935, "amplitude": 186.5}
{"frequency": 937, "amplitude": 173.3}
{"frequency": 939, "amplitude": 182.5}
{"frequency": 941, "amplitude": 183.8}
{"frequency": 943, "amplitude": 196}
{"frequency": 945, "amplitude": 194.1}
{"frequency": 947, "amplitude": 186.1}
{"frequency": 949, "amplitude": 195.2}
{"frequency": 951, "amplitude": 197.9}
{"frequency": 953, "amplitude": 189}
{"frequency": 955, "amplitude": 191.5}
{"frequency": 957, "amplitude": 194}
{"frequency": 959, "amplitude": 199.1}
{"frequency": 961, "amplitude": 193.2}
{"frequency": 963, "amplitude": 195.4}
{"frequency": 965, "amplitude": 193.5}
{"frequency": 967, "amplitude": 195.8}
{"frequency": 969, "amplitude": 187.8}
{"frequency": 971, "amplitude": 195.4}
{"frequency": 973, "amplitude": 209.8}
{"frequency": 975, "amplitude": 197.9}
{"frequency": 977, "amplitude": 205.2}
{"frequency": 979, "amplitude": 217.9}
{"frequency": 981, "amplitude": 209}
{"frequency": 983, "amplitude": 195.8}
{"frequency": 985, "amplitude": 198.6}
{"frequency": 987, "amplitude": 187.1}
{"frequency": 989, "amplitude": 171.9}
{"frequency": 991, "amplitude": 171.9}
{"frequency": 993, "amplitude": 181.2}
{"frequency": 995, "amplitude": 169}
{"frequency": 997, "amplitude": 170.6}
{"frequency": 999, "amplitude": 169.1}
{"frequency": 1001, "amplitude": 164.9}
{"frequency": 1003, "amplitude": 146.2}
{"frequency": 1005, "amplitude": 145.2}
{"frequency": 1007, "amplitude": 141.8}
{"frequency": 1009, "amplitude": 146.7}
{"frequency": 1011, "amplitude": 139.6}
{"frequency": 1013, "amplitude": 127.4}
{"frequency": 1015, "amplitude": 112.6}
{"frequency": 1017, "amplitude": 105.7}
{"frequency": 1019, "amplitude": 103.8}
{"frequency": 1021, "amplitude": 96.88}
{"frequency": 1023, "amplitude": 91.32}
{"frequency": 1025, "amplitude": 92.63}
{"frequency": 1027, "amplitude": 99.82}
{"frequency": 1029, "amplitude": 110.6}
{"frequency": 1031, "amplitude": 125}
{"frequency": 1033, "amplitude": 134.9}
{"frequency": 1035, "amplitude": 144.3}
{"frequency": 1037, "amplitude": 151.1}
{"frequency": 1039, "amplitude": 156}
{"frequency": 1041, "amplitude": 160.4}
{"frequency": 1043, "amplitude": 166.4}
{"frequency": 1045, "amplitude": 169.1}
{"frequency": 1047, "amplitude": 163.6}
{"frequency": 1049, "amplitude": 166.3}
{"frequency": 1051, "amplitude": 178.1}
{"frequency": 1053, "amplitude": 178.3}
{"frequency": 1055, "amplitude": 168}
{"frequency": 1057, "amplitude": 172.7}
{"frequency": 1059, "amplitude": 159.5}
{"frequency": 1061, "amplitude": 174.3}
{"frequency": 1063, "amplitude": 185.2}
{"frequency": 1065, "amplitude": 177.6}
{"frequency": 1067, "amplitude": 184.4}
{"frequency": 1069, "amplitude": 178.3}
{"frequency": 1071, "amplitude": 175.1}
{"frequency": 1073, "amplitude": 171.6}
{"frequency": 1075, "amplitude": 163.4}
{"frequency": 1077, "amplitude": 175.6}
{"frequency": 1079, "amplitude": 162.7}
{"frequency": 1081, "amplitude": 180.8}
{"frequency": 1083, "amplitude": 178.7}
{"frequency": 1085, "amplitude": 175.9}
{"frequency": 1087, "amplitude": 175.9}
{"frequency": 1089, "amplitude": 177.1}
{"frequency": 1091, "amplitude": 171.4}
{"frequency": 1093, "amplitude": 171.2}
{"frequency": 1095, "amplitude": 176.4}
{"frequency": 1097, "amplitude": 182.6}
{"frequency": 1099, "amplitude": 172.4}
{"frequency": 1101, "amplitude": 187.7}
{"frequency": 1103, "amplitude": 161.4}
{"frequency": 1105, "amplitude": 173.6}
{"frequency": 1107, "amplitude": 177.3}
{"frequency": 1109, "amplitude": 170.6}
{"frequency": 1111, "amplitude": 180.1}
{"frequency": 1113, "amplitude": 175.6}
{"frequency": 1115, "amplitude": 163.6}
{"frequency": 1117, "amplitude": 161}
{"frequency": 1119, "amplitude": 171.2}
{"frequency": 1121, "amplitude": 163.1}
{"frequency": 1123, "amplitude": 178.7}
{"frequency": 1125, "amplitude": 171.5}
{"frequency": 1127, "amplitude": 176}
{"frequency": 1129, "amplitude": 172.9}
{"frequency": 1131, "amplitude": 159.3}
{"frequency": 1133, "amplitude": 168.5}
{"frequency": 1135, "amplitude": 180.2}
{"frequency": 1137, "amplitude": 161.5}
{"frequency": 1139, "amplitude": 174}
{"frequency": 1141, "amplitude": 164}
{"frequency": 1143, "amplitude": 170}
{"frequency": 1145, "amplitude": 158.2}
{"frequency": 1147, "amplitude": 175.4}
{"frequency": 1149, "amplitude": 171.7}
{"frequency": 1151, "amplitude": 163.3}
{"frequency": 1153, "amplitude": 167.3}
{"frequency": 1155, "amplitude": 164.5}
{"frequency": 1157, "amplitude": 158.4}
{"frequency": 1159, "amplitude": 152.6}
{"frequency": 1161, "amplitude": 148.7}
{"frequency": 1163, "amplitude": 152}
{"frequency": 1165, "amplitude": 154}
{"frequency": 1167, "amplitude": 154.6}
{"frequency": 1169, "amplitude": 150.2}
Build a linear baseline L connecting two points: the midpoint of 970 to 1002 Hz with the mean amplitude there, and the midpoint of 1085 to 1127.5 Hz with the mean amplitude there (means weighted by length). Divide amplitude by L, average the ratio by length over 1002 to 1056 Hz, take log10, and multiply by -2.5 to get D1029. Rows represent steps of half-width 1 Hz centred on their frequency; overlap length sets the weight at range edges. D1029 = 0.31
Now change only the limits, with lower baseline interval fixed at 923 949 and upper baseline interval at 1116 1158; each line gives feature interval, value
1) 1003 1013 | 0.25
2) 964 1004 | -0.04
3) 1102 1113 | -0.01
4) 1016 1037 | 0.49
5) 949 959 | -0.06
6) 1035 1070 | 0.04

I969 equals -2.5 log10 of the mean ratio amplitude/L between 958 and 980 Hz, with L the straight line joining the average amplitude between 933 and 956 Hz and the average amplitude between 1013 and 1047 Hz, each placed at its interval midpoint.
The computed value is -0.17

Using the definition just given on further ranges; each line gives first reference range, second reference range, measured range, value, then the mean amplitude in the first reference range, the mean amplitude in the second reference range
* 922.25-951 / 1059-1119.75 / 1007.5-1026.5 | 0.498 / 185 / 174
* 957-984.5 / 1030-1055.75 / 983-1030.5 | 0.260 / 199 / 158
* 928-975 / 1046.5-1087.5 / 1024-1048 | 0.266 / 191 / 174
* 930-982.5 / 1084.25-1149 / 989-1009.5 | 0.163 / 193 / 172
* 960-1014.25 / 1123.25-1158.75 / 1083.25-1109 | -0.026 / 179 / 168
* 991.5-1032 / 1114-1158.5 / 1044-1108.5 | -0.156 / 132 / 168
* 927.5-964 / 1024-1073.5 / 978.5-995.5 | -0.073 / 189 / 158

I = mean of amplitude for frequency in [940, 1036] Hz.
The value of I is 166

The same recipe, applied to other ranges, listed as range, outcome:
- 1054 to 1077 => 174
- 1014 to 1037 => 112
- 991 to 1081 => 152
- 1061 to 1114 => 175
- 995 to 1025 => 133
